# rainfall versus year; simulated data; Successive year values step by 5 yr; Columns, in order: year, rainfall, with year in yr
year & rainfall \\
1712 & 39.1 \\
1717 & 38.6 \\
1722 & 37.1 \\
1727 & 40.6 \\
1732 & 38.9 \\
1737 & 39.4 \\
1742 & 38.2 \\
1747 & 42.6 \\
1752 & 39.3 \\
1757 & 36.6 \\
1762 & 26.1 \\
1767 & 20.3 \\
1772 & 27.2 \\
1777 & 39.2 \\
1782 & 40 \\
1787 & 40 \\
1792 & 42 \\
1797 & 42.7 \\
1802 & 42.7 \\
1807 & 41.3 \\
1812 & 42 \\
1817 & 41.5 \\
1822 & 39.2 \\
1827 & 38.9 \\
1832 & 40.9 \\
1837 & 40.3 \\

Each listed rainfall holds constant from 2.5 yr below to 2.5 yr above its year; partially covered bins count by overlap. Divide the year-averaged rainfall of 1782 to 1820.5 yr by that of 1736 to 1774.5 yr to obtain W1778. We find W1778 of 1.24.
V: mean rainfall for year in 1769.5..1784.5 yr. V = 35.5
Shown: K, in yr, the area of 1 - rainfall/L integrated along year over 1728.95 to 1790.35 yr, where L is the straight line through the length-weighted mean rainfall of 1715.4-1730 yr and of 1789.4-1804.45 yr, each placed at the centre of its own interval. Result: 7.2 yr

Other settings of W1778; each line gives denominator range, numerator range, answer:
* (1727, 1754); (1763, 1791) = 0.84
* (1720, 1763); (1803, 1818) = 1.10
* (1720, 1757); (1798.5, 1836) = 1.04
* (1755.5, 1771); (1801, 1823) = 1.53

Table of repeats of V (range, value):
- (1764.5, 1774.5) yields 23.8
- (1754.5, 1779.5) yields 29.9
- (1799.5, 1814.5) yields 42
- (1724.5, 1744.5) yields 39.3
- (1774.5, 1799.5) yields 40.8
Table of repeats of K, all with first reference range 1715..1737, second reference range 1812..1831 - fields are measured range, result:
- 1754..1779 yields 6.1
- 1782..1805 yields -1.0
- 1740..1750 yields -0.3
